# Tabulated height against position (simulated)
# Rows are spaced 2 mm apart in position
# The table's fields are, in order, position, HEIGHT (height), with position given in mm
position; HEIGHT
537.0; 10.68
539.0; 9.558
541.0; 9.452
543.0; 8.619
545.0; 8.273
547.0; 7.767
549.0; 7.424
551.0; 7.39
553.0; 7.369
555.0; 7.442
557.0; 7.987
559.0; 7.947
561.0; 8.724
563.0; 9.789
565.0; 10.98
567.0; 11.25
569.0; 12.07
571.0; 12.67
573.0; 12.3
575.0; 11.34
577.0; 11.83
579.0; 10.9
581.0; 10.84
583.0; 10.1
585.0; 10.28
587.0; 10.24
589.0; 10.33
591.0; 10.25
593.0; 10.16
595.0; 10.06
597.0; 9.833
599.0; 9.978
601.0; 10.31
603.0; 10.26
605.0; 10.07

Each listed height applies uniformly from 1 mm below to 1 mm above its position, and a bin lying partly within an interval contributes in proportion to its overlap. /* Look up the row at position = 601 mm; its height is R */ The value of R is 10.31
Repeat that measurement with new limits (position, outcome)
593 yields 10.16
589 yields 10.33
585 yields 10.28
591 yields 10.25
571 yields 12.67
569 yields 12.07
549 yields 7.424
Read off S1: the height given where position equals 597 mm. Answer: 9.833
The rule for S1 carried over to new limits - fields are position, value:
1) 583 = 10.1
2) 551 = 7.39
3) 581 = 10.84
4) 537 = 10.68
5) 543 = 8.619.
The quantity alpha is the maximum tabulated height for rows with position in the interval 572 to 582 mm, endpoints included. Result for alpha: 12.3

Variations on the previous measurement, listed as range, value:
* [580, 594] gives 10.84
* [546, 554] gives 7.767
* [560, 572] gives 12.67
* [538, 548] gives 9.558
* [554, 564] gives 9.789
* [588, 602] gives 10.33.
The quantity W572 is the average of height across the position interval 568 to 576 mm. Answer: 12.1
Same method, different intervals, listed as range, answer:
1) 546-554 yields 7.49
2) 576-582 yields 11.2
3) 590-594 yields 10.2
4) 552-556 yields 7.41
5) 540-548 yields 8.53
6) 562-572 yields 11.4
